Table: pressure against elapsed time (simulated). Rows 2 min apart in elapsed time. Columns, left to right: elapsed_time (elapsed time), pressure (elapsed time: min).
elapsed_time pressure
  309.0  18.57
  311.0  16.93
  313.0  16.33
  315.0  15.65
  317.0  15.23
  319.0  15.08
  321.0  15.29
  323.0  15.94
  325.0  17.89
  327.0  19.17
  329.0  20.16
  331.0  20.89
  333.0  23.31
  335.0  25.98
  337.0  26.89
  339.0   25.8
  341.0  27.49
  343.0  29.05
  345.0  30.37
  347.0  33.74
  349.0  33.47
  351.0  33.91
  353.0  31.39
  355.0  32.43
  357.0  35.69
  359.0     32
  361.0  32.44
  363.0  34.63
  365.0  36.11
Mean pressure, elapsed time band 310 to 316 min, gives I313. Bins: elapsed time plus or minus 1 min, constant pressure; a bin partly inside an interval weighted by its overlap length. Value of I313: 16.3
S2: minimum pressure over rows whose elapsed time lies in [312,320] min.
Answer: 15.08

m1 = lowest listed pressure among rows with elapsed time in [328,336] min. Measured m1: 20.16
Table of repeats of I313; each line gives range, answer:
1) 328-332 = 20.5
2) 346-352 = 33.7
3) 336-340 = 26.3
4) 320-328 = 17.1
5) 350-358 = 33.4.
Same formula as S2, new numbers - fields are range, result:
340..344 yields 27.49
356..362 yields 32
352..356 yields 31.39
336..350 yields 25.8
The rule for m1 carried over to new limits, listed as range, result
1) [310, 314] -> 16.33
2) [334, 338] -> 25.98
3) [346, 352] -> 33.47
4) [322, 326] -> 15.94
